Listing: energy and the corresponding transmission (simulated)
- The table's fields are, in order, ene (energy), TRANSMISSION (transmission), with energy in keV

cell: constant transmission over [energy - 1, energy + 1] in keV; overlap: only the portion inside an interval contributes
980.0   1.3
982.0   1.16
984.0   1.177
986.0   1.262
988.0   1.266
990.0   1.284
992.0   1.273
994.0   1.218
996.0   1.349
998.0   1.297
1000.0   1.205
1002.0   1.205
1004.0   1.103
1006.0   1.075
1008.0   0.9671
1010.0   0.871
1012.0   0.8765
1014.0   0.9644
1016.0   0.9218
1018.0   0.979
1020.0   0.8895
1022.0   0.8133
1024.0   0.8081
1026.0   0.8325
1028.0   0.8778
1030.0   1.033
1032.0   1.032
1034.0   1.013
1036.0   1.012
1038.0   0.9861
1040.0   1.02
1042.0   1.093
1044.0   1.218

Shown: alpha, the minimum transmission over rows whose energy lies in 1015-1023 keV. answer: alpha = 0.8133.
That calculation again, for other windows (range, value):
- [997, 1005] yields 1.103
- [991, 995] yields 1.218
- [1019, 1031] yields 0.8081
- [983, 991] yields 1.177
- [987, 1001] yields 1.205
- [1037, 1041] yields 0.9861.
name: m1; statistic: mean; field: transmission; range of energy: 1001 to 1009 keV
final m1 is 1.09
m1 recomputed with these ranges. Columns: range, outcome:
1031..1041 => 1.01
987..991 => 1.27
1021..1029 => 0.833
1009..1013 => 0.874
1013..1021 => 0.939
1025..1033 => 0.944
